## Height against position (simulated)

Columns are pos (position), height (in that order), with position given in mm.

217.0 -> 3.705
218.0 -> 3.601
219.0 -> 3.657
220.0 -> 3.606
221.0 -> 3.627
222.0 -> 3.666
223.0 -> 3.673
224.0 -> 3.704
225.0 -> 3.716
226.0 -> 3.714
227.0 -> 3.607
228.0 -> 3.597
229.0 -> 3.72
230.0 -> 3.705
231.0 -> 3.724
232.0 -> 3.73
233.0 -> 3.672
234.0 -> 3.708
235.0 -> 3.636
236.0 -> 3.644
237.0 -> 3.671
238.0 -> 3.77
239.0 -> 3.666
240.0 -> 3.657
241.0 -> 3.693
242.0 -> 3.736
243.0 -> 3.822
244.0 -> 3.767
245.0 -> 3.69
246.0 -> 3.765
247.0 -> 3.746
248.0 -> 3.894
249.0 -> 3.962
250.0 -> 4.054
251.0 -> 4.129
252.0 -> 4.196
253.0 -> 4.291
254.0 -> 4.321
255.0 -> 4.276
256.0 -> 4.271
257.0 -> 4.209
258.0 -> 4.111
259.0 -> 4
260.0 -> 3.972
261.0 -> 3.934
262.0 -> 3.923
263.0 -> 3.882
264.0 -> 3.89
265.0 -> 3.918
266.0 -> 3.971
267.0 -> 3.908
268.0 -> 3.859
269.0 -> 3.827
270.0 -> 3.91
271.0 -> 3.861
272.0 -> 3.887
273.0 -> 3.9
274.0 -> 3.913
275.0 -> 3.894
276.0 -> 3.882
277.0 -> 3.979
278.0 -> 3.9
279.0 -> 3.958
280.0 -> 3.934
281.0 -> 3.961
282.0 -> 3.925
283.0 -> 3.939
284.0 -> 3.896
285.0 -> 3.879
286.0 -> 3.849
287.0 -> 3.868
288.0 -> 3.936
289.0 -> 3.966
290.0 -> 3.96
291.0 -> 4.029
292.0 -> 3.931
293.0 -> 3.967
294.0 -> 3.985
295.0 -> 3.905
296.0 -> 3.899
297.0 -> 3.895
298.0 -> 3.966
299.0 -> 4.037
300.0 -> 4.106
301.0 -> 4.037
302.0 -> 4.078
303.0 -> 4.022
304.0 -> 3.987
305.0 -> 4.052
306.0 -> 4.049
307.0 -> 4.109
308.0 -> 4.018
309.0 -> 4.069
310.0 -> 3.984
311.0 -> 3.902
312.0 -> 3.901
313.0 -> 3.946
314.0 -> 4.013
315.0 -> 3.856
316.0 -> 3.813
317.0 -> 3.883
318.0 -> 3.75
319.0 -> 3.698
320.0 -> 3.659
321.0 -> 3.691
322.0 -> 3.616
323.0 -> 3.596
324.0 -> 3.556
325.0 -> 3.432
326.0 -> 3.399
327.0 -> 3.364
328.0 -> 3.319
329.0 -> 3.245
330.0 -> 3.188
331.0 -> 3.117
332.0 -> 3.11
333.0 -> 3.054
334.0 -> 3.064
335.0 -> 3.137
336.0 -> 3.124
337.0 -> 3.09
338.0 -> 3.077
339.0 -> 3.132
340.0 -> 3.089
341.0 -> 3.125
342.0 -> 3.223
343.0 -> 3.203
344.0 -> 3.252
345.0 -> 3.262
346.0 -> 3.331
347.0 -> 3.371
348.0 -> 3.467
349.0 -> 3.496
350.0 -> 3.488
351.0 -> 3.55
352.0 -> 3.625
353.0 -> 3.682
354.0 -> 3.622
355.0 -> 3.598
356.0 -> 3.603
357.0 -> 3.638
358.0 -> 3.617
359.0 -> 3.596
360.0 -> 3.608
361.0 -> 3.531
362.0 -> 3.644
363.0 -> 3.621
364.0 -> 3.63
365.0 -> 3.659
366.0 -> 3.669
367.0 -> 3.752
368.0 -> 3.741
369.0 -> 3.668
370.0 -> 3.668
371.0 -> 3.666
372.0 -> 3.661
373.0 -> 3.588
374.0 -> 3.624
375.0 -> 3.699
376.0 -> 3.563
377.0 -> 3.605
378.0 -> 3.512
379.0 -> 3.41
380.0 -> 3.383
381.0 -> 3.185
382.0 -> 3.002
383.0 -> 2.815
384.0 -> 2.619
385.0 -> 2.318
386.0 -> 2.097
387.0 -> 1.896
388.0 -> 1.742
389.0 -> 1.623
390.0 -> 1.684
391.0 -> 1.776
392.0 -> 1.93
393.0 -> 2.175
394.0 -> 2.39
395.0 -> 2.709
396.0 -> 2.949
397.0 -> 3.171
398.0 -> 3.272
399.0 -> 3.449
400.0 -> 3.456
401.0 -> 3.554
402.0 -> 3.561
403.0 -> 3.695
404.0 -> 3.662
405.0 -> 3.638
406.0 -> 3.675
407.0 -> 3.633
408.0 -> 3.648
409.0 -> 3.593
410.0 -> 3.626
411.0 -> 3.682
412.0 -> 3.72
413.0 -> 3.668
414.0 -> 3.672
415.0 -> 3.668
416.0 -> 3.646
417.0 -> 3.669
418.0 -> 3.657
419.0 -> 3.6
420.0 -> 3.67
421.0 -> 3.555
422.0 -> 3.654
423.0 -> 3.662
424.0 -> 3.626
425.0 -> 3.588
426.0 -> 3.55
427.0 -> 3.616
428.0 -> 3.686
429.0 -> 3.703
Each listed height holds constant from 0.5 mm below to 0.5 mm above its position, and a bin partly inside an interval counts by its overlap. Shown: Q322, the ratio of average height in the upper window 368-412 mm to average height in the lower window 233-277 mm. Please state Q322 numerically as 0.80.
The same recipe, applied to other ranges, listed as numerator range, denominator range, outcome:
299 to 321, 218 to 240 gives 1.07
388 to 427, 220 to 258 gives 0.86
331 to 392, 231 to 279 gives 0.83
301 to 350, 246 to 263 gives 0.87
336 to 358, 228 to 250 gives 0.90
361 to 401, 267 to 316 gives 0.78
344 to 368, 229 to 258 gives 0.92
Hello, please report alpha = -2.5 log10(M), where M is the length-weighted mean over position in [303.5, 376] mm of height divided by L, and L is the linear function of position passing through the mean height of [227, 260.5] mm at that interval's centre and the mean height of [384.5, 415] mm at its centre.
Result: -0.072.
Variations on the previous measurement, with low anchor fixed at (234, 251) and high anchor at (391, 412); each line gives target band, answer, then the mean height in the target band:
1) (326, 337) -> 0.10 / 3.18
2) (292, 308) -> -0.12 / 4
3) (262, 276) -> -0.06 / 3.89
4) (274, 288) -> -0.08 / 3.91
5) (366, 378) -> -0.10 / 3.65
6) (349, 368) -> -0.07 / 3.62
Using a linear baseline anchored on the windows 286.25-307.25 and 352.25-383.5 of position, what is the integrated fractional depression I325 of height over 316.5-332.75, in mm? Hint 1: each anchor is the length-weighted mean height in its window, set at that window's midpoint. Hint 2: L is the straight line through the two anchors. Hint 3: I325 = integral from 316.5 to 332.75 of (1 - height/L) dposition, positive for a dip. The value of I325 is 1.49 mm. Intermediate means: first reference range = 3.99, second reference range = 3.56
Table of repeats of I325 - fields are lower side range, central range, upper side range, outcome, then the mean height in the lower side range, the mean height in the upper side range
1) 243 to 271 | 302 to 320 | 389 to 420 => -1.1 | 3.98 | 3.25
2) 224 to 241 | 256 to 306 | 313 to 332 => -4.6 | 3.68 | 3.56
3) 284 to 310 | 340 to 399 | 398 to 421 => 8.8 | 3.98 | 3.62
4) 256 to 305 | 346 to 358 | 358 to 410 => -0.4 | 3.95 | 3.19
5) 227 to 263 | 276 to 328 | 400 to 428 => -1.2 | 3.87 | 3.63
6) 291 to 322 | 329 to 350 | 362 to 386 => 2.7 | 3.94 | 3.41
